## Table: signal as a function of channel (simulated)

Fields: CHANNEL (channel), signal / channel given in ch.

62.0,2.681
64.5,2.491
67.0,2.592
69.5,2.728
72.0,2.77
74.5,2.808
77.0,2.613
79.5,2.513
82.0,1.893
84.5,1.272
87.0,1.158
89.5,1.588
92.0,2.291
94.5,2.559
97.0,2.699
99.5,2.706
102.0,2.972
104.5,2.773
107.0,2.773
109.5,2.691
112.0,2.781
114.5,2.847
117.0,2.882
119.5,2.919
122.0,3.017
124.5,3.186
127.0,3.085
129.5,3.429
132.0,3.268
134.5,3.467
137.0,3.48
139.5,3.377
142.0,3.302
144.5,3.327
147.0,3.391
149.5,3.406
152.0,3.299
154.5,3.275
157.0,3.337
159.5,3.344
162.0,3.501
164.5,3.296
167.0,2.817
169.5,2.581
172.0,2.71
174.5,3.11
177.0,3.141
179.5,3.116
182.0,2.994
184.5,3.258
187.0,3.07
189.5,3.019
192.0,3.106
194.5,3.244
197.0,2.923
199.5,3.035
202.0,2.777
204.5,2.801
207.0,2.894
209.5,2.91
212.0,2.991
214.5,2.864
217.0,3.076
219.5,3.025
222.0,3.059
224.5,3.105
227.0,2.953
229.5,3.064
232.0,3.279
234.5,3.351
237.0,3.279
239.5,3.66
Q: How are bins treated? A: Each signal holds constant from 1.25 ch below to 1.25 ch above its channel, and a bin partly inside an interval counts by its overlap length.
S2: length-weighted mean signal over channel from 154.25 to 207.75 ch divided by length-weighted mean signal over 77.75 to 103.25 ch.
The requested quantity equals 1.4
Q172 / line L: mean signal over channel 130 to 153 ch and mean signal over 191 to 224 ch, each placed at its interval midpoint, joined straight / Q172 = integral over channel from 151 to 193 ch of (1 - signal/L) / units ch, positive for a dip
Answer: 1.0 ch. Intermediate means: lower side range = 3.37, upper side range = 2.98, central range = 3.12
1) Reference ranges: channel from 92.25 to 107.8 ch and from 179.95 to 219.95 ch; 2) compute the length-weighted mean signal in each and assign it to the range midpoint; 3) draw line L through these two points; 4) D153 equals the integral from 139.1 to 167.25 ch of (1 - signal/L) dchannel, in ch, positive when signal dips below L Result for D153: -4.5 ch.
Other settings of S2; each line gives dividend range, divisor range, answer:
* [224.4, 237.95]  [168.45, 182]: 1.08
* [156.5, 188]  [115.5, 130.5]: 1.01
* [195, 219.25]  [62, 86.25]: 1.22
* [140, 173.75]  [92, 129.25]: 1.12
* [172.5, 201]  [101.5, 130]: 1.05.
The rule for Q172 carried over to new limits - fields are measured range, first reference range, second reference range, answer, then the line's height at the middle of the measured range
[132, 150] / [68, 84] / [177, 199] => -3.44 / 2.84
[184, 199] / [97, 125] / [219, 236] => -0.25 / 3.04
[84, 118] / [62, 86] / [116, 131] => 4.27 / 2.78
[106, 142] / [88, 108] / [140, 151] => -1.34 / 2.98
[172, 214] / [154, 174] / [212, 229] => 0.62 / 3.06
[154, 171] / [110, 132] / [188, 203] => -0.74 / 3.02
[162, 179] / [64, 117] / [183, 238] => -0.83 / 2.85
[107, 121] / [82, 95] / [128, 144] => -1.11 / 2.62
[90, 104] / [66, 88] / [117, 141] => 0.26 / 2.64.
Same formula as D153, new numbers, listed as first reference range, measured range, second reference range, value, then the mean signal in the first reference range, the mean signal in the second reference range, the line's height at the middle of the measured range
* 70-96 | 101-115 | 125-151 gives -0.5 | 2.17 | 3.35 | 2.7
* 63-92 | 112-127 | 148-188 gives -1.8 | 2.23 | 3.14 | 2.65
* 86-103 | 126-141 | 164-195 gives -4.2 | 2.29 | 3.02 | 2.63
